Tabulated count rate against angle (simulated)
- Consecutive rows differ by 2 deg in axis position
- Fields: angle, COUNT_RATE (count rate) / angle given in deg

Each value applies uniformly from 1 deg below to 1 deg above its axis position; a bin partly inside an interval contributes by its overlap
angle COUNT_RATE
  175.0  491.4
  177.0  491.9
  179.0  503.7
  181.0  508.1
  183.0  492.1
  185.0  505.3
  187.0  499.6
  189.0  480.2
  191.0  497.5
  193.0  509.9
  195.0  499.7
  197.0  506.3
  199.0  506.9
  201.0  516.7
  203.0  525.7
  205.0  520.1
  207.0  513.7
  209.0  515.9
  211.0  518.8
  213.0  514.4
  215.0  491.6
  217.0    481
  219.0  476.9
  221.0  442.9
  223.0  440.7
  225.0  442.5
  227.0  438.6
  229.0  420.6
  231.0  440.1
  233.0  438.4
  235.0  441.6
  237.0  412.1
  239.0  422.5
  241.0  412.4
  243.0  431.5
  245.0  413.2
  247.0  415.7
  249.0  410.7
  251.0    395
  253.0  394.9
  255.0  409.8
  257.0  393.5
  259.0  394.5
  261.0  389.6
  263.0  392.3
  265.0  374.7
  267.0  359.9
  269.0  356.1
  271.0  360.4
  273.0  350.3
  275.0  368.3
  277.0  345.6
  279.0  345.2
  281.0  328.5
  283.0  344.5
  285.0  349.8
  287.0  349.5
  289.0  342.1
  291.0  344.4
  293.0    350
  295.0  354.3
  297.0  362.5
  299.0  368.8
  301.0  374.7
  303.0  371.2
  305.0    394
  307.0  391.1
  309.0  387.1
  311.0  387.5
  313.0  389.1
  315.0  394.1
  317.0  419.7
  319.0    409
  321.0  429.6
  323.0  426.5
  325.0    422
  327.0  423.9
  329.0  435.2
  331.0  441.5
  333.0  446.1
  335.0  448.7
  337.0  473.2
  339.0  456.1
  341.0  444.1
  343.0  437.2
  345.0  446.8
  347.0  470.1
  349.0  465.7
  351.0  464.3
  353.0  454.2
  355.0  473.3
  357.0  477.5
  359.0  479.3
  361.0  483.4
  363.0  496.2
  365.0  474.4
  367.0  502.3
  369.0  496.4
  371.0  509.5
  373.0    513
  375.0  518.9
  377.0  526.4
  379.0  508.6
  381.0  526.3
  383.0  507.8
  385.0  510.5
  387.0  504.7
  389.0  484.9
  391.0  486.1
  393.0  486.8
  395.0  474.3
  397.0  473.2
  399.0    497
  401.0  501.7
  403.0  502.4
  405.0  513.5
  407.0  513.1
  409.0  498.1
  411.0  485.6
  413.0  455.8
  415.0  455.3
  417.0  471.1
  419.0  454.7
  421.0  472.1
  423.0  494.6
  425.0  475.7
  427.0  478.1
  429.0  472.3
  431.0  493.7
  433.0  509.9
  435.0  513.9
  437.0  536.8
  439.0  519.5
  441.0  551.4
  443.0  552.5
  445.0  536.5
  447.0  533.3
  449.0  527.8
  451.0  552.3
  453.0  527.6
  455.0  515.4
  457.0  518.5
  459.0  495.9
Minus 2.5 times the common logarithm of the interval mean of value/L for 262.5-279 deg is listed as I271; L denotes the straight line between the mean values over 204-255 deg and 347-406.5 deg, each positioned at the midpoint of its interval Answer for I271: 0.265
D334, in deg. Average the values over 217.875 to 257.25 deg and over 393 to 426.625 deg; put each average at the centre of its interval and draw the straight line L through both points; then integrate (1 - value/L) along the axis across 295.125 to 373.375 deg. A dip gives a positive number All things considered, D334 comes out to 3.54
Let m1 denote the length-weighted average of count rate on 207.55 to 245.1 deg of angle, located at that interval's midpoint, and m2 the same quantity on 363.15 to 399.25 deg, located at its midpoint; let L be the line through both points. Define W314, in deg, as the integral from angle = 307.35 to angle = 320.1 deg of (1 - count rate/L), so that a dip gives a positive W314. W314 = 2.2 deg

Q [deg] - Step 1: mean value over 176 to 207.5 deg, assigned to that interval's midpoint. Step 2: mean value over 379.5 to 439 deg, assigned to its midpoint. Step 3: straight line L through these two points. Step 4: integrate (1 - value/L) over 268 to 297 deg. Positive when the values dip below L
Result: 8.69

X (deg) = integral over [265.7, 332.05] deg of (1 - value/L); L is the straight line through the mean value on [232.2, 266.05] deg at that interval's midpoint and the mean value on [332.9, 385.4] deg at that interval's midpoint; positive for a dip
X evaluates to 9.61 deg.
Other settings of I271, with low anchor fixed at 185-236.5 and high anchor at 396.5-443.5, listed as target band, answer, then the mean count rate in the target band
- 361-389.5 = -0.028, 505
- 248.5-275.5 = 0.262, 382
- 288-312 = 0.304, 369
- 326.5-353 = 0.091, 451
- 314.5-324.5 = 0.173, 417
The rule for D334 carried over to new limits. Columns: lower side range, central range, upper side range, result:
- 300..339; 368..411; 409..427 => -4.4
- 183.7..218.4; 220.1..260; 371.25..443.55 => 6.6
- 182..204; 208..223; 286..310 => -0.4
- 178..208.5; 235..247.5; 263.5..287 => -0.1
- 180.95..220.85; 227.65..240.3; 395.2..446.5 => 1.8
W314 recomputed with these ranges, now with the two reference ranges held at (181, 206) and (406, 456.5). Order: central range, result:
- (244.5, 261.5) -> 3.5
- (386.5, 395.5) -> 0.3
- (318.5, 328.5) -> 1.6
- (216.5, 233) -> 1.9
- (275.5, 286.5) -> 3.5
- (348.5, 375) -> 1.0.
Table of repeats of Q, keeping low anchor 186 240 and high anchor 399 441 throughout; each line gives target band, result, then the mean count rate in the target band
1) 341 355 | 0.89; 457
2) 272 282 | 2.80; 348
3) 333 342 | 0.60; 454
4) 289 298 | 2.46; 352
